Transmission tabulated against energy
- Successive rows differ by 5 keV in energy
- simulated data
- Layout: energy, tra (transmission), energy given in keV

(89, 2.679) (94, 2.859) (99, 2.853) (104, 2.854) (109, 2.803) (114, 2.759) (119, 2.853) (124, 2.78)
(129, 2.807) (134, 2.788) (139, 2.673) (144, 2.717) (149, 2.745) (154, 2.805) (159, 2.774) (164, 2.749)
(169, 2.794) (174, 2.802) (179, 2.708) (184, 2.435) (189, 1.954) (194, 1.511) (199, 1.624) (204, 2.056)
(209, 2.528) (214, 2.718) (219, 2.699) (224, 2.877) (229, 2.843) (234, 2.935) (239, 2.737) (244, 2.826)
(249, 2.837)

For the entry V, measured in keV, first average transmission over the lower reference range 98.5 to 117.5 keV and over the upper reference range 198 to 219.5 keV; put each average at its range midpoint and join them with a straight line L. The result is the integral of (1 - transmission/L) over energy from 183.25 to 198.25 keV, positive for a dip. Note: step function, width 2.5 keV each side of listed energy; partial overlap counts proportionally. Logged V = 3.4 keV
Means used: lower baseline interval 2.82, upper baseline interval 2.34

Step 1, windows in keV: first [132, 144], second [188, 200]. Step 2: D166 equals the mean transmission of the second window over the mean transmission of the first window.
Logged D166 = 0.61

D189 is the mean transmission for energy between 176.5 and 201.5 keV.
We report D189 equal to 2.05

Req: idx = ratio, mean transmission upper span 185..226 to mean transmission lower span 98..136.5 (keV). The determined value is 0.8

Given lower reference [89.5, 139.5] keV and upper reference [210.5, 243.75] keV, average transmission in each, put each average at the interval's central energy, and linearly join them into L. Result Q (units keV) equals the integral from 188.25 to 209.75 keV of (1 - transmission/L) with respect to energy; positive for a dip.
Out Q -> 7.0 keV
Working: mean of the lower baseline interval 2.8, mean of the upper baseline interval 2.79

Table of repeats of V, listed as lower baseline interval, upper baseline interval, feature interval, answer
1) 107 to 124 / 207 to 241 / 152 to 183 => 0.3 keV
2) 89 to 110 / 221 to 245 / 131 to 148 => 0.6 keV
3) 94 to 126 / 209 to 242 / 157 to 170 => 0.2 keV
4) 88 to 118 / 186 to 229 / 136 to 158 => -1.3 keV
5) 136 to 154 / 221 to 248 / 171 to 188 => 1.1 keV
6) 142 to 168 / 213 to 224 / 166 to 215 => 8.0 keV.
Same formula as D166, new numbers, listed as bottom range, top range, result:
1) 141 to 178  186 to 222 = 0.78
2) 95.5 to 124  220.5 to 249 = 1.01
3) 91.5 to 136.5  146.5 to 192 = 0.93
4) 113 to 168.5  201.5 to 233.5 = 0.95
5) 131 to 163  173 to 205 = 0.77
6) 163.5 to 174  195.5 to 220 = 0.82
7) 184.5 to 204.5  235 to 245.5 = 1.53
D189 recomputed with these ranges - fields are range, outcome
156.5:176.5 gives 2.78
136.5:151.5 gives 2.71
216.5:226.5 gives 2.79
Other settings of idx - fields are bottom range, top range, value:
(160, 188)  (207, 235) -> 1.04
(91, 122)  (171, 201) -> 0.78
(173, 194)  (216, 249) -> 1.21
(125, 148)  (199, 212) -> 0.79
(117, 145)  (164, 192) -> 0.92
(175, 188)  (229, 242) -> 1.12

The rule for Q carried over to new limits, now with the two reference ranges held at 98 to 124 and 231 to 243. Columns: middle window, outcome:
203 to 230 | 1.8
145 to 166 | 0.4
